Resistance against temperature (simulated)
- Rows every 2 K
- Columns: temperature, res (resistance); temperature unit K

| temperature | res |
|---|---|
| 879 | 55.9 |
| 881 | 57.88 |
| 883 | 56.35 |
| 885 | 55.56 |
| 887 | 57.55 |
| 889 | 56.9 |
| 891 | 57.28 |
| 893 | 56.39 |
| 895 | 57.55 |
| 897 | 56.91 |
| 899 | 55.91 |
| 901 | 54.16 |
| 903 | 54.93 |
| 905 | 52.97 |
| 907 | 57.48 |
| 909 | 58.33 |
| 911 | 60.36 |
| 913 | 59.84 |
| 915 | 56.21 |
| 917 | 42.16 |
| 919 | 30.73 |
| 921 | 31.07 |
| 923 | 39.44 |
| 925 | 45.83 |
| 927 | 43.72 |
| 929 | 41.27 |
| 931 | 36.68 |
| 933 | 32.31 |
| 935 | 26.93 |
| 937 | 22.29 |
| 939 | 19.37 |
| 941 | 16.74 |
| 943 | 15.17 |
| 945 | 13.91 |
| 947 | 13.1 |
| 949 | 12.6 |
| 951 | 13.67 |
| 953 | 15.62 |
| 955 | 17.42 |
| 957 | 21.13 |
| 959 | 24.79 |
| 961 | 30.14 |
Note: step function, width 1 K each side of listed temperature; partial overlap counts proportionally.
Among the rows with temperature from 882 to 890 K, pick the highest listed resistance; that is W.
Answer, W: 57.55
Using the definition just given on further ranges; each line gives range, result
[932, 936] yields 32.31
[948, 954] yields 15.62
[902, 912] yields 60.36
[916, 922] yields 42.16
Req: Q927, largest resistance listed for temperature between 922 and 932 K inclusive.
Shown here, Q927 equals 45.83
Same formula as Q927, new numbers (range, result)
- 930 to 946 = 36.68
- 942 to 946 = 15.17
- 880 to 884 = 57.88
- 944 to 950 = 13.91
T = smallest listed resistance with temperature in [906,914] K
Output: 57.48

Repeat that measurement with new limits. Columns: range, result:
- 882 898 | 55.56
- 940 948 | 13.1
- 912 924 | 30.73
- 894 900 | 55.91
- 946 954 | 12.6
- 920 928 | 31.07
